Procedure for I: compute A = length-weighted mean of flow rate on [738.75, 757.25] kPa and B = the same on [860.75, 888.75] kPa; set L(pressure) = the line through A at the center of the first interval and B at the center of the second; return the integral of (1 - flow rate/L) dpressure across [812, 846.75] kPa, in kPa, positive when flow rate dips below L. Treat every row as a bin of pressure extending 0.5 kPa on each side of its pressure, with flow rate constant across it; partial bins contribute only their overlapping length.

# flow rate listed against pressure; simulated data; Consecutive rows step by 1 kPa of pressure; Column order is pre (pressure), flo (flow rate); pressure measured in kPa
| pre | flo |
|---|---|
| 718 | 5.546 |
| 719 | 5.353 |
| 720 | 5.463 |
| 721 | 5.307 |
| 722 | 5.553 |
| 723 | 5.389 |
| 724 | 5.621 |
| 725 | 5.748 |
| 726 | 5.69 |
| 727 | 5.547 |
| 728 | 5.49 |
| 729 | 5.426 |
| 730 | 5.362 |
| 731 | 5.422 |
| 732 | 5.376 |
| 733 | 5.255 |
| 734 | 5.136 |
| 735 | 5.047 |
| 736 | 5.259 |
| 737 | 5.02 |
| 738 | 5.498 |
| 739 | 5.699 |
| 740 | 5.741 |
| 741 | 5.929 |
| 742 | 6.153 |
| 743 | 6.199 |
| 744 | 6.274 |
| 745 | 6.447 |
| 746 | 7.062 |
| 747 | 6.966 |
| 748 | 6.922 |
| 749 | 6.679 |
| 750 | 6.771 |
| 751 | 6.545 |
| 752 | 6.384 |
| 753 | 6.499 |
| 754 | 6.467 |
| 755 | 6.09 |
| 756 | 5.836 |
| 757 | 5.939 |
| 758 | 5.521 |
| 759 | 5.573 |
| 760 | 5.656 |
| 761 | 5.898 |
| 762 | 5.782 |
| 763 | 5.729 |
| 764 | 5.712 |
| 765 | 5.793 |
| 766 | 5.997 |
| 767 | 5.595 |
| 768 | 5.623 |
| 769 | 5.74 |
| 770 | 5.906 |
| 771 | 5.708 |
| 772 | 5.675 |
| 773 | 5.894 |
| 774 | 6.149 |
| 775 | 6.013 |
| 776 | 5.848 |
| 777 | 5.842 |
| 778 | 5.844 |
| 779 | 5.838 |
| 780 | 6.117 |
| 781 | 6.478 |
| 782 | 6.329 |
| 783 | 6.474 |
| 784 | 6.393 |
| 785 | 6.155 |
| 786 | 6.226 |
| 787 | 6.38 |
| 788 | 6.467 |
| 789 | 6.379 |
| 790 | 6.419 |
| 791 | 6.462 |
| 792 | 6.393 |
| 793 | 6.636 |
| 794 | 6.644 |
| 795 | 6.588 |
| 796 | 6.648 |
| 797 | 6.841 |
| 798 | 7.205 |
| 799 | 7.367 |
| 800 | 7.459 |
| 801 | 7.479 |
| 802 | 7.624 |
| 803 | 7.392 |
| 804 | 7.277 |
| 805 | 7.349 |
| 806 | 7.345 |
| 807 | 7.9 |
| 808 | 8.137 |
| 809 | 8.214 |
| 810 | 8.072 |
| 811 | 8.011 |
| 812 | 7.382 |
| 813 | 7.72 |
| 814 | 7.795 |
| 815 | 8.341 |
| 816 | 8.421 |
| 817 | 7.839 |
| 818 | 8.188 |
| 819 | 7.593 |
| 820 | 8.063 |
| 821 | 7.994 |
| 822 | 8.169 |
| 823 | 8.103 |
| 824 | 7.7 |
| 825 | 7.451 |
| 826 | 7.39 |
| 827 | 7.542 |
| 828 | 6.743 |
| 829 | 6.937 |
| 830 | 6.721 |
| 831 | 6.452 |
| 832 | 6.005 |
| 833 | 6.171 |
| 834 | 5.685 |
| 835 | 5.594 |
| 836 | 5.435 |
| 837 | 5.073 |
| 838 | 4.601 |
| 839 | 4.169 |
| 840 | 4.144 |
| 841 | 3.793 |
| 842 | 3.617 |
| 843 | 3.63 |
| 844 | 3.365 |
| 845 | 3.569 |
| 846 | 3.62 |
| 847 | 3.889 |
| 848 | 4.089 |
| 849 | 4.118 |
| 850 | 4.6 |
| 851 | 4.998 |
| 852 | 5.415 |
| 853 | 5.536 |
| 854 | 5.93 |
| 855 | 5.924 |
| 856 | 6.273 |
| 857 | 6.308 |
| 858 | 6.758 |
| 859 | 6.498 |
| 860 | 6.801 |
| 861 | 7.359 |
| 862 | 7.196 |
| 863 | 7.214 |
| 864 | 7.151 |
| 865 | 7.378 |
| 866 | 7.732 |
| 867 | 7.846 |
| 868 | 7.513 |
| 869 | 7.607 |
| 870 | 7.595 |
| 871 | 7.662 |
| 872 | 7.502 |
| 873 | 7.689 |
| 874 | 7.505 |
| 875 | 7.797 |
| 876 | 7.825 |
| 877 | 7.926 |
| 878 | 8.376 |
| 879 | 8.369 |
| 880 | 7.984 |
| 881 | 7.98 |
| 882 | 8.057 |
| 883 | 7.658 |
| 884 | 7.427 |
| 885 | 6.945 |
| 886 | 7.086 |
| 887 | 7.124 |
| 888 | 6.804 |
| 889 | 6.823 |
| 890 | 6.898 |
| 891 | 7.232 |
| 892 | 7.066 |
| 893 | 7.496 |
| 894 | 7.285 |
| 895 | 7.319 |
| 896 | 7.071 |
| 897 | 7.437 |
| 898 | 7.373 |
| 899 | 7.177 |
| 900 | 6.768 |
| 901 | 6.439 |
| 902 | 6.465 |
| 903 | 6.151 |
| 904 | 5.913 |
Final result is 4.07 kPa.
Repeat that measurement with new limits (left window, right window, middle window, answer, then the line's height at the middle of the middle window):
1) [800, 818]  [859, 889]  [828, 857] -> 9.9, 7.65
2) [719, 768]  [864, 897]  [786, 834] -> -4.5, 6.65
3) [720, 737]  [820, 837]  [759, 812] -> -2.3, 6.24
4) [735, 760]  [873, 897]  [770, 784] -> 0.8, 6.41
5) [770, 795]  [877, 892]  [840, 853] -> 5.4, 7.01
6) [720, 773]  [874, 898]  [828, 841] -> 2.5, 6.87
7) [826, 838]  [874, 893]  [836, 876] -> 5.6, 6.81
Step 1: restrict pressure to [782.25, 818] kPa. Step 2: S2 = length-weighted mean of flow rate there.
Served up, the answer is 7.19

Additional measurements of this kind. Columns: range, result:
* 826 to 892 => 6.37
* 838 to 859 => 4.73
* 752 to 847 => 6.39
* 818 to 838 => 6.86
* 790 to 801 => 6.84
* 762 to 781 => 5.85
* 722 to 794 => 5.97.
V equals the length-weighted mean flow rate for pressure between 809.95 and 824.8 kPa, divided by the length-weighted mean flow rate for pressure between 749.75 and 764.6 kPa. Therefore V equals 1.3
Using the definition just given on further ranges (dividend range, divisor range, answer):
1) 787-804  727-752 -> 1.16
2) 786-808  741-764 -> 1.12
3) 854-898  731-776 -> 1.23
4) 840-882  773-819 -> 0.91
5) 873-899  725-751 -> 1.27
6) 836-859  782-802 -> 0.71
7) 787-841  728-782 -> 1.18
